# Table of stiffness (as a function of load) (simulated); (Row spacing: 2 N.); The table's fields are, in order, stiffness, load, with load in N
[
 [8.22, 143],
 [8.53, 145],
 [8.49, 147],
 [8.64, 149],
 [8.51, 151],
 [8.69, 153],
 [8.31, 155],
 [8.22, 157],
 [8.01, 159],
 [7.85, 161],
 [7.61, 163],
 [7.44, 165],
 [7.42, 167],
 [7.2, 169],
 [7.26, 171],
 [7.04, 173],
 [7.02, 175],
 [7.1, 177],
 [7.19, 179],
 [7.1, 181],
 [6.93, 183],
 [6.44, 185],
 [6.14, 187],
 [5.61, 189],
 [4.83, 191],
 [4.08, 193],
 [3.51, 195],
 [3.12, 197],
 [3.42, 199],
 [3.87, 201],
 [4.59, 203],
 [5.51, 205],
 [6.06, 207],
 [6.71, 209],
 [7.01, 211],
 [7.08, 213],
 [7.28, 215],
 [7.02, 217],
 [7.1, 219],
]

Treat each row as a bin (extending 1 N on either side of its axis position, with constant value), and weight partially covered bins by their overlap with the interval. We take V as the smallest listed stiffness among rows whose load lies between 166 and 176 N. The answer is 7.02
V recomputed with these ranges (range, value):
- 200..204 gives 3.87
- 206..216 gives 6.06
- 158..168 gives 7.42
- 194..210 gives 3.12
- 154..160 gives 8.01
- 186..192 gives 4.83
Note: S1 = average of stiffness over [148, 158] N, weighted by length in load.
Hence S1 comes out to 8.47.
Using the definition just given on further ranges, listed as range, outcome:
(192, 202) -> 3.6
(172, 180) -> 7.09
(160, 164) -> 7.73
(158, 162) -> 7.93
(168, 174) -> 7.17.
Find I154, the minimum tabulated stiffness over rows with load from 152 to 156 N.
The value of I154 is 8.31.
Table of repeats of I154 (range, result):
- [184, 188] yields 6.14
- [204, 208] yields 5.51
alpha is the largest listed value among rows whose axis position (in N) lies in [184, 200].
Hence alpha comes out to 6.44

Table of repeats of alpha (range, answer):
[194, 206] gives 5.51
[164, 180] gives 7.44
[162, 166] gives 7.61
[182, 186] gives 6.93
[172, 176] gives 7.04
